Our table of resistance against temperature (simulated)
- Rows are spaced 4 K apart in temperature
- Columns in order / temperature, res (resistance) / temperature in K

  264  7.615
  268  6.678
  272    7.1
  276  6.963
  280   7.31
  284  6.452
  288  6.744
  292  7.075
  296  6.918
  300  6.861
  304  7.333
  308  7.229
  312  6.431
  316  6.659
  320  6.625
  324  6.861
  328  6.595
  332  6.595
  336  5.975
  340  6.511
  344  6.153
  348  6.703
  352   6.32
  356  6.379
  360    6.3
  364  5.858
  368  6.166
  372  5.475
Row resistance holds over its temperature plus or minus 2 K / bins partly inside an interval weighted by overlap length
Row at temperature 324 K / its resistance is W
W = 6.861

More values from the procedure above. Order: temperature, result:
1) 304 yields 7.333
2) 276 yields 6.963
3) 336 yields 5.975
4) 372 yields 5.475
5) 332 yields 6.595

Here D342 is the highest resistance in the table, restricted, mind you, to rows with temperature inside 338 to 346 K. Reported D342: 6.511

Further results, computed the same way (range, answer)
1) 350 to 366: 6.379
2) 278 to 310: 7.333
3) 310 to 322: 6.659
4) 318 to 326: 6.861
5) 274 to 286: 7.31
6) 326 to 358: 6.703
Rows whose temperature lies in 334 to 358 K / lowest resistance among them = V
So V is 5.975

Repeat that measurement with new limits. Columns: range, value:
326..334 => 6.595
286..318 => 6.431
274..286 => 6.452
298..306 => 6.861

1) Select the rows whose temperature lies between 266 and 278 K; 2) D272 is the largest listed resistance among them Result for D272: 7.1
